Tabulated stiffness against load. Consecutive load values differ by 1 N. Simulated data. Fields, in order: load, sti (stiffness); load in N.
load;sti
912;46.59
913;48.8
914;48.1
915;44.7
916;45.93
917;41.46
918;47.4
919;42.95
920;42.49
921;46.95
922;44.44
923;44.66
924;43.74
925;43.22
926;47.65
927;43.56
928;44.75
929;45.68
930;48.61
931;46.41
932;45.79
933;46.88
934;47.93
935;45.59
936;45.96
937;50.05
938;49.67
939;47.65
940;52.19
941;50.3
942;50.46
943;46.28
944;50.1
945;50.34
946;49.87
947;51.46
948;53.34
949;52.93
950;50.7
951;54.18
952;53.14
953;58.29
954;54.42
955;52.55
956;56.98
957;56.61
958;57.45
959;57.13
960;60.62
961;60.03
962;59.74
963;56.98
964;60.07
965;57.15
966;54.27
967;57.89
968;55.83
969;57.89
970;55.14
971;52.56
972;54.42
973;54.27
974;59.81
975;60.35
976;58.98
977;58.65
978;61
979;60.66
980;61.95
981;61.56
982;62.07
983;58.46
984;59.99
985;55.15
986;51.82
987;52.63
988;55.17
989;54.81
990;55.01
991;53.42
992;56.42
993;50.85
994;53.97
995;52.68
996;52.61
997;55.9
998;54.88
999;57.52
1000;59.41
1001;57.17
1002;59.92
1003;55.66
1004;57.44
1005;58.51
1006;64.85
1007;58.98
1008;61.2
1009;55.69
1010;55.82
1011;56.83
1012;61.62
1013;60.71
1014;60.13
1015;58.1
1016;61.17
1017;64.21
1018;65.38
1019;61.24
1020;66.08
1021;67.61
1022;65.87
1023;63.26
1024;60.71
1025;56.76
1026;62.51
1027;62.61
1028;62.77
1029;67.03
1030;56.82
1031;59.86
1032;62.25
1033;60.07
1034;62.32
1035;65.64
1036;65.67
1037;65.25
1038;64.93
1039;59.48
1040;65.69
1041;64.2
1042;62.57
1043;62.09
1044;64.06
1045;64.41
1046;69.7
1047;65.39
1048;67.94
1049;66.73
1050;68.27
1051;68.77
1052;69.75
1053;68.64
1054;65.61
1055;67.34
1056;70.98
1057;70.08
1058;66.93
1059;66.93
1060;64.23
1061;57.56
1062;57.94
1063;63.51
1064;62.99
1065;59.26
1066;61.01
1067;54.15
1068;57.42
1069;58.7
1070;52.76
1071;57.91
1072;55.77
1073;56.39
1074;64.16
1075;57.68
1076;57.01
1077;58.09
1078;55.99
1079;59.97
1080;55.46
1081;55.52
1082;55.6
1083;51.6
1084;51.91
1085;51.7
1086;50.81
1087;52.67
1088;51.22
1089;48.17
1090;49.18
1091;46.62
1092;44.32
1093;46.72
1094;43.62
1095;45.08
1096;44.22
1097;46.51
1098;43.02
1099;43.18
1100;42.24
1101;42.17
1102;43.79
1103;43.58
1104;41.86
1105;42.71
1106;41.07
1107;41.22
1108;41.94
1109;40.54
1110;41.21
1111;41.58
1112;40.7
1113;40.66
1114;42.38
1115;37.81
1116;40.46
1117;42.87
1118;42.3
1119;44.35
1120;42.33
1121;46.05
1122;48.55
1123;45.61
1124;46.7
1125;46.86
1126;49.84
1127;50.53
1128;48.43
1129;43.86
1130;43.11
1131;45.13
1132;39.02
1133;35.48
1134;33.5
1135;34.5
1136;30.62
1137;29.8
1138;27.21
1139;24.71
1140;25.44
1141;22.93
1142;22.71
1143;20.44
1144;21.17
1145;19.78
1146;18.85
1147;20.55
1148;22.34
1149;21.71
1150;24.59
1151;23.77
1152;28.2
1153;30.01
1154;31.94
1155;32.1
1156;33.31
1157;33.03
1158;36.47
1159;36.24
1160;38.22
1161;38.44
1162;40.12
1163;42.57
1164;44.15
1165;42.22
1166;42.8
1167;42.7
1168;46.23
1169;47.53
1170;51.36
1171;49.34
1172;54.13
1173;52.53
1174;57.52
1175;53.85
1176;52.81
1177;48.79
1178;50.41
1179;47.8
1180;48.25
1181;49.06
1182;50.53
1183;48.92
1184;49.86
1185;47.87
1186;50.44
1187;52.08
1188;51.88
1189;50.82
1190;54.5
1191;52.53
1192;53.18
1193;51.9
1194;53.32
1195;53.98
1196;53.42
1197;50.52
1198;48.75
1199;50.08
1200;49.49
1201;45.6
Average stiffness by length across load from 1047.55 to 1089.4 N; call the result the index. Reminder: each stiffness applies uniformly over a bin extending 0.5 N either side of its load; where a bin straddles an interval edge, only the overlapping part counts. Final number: 59.9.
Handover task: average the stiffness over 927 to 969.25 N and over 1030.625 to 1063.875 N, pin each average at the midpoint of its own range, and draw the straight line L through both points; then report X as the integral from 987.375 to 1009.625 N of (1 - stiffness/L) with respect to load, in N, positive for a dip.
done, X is 0.89 N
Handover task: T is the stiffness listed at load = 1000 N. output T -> 59.41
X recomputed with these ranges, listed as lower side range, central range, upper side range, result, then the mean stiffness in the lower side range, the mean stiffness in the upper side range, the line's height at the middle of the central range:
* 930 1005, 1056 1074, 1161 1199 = -2.8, 54.7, 49.6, 52.3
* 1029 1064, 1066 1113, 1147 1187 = 6.2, 64.8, 42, 56.6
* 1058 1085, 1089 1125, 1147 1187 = 5.9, 58.1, 42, 52.1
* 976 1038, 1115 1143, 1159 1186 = 6.7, 59.5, 47.5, 50.6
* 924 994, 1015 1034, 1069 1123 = -4.4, 53.6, 47.7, 50.8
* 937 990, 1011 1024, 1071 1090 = -1.8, 55.4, 54.9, 55.2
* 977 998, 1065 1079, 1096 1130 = -2.9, 56.3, 43.5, 47.7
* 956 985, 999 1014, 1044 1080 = 0.3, 58.2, 62.5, 59.9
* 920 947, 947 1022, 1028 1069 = -4.1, 47.2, 64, 54.7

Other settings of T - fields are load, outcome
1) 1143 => 20.44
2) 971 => 52.56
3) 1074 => 64.16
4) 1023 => 63.26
